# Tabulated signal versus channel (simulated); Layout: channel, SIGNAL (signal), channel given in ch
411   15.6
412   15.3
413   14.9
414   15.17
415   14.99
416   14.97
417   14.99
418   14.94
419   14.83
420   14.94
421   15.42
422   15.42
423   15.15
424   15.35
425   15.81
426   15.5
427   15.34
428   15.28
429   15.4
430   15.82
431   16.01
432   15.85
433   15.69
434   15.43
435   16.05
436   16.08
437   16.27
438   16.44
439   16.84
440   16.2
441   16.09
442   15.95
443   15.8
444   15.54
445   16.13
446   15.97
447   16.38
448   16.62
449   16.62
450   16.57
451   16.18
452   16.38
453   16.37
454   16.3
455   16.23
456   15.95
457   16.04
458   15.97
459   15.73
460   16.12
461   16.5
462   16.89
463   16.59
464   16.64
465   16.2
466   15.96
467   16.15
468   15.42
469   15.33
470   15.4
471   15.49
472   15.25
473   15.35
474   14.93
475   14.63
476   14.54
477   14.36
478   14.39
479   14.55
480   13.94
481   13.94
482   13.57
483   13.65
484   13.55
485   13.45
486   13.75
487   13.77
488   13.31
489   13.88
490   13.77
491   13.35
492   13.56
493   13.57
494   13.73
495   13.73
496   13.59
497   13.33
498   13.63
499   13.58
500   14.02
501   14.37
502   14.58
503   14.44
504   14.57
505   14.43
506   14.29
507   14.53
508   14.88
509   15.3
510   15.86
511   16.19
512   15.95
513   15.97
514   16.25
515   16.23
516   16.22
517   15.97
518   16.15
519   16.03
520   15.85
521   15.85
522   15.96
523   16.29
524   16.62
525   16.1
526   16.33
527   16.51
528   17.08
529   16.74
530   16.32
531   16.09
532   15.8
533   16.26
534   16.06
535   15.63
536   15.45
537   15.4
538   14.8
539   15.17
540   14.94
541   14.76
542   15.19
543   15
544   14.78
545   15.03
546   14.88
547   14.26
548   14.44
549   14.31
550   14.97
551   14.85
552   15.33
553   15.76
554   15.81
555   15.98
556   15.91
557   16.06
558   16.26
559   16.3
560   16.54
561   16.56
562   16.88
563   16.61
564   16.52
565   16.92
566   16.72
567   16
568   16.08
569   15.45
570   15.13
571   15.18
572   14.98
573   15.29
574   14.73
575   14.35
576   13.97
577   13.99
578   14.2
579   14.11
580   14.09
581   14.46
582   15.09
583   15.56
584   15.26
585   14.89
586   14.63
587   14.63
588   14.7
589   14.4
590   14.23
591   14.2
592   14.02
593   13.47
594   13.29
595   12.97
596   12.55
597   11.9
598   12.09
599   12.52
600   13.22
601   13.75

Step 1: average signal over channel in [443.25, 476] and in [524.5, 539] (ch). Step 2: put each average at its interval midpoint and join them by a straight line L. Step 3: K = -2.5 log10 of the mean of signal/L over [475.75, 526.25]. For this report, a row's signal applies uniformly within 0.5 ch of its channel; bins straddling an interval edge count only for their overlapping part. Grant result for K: 0.09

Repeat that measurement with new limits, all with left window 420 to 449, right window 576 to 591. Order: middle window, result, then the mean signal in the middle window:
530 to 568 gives -0.06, 15.6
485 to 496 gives 0.13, 13.6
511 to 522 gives -0.06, 16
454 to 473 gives -0.03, 16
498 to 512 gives 0.04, 14.7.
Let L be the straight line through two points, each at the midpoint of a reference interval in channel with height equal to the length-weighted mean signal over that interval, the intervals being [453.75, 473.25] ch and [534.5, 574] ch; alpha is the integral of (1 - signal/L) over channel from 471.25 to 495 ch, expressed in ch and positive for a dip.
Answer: 2.8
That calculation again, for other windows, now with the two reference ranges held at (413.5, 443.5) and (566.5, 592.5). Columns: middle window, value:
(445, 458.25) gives -0.7 ch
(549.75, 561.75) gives -0.8 ch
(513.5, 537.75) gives -1.7 ch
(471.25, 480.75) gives 0.4 ch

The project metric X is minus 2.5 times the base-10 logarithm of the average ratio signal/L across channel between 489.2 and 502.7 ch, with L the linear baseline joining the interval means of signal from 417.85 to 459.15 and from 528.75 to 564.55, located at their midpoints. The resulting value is 0.145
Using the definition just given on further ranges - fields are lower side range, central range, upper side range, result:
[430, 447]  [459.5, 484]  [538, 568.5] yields 0.05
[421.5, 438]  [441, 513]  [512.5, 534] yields 0.06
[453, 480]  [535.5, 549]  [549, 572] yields 0.07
